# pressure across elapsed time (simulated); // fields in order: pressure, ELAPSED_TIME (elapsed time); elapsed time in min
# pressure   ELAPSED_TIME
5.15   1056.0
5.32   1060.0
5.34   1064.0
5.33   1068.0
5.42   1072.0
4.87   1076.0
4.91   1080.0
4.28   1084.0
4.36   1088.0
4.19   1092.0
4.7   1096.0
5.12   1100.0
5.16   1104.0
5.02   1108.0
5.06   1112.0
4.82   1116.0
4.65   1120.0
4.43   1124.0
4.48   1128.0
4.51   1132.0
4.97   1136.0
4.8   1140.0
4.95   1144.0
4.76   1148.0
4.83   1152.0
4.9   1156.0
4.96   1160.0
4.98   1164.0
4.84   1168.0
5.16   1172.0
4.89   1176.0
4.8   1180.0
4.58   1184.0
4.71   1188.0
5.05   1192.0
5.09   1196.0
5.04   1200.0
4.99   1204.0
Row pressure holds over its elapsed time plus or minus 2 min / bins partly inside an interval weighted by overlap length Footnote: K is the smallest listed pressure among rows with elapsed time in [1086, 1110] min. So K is 4.19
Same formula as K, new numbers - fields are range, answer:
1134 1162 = 4.76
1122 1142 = 4.43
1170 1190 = 4.58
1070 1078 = 4.87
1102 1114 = 5.02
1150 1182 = 4.8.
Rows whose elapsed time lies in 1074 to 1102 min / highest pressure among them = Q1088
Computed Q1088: 5.12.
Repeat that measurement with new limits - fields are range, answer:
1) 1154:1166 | 4.98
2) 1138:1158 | 4.95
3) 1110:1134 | 5.06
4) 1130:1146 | 4.97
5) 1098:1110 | 5.16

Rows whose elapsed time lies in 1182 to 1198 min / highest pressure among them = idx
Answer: 5.09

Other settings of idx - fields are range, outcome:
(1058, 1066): 5.34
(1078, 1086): 4.91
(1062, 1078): 5.42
